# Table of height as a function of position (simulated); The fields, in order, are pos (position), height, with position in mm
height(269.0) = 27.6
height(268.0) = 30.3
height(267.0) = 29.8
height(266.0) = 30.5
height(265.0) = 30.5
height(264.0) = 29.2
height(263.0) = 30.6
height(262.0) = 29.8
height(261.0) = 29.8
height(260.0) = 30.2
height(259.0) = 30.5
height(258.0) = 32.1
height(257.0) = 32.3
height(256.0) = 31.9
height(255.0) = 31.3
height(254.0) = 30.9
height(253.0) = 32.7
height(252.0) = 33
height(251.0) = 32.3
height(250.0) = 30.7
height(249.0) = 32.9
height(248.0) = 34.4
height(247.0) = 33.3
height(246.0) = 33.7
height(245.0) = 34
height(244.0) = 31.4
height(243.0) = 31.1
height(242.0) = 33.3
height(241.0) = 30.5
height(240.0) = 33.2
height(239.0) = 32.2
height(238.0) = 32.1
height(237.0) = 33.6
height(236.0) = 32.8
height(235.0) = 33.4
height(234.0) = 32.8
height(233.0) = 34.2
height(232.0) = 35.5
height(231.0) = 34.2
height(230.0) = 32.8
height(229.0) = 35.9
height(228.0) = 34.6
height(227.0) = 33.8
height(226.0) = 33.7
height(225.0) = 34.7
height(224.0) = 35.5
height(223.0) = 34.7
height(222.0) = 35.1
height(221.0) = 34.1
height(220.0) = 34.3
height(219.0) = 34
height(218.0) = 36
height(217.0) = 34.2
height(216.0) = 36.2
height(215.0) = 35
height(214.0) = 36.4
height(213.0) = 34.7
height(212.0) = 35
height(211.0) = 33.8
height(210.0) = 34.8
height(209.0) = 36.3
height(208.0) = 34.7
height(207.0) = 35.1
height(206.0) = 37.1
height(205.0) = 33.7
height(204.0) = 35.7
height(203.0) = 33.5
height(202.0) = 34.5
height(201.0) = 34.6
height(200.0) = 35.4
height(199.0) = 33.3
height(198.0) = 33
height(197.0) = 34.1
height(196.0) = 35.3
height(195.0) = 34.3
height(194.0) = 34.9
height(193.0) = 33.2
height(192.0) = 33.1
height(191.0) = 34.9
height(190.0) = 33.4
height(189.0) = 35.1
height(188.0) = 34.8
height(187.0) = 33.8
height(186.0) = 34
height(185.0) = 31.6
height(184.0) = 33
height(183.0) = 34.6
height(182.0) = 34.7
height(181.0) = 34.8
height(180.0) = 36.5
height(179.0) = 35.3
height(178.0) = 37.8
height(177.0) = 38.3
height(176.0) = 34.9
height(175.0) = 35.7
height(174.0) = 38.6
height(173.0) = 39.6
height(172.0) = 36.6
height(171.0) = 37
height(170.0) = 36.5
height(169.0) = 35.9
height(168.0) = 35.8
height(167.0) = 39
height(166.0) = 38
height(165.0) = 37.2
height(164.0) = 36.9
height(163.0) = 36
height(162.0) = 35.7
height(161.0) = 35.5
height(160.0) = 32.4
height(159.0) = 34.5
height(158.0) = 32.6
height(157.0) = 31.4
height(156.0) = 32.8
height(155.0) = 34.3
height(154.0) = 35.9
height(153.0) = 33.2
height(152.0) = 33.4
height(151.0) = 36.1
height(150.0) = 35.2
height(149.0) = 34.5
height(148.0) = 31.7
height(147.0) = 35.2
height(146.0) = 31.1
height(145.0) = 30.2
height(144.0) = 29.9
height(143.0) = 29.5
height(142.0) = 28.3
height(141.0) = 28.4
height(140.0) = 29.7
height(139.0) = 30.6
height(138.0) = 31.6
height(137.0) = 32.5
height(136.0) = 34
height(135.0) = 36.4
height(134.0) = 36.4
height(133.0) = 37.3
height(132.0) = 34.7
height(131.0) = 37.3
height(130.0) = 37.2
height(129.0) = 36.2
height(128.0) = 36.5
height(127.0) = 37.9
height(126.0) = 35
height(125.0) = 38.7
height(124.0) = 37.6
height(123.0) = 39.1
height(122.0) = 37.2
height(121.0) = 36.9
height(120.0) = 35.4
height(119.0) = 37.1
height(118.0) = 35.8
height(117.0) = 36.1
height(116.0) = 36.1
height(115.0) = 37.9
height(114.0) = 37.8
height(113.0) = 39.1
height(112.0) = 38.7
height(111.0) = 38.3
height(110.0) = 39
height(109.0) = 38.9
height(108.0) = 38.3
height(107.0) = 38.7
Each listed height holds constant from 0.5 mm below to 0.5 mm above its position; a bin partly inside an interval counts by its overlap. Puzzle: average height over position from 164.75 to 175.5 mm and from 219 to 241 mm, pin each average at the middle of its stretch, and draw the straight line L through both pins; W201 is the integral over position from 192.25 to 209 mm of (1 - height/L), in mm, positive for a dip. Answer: 0.5 mm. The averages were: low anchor 37.3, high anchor 33.9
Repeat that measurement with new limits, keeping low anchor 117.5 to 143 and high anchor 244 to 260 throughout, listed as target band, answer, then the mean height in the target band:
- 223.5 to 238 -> -0.6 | 34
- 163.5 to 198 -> -1.7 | 35.5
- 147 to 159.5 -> 0.2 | 33.9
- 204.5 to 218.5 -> -0.9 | 35.2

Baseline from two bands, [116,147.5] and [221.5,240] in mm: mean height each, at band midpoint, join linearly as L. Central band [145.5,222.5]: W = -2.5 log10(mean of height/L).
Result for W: -0.02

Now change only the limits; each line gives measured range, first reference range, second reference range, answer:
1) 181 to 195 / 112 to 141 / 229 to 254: 0.011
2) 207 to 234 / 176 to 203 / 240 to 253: -0.041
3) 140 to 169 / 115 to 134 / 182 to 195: 0.054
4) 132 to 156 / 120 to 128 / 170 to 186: 0.121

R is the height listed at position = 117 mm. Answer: 36.1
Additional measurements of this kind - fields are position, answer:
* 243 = 31.1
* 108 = 38.3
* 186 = 34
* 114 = 37.8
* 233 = 34.2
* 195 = 34.3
